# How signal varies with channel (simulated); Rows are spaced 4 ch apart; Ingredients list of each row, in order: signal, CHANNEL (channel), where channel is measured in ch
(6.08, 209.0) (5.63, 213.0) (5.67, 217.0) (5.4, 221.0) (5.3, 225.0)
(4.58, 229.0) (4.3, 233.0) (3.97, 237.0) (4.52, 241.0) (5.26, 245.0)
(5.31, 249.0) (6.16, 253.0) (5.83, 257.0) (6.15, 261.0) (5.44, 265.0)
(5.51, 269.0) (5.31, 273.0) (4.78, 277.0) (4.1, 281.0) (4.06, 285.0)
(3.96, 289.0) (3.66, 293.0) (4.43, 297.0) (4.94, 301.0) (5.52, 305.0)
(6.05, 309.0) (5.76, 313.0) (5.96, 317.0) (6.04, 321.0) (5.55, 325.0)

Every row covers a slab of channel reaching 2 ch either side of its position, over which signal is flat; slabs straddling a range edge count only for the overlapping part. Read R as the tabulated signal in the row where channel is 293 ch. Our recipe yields 3.66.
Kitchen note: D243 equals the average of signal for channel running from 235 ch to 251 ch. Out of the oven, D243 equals 4.76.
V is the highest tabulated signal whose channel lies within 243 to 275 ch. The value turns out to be 6.16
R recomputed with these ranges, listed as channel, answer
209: 6.08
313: 5.76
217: 5.67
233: 4.3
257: 5.83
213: 5.63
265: 5.44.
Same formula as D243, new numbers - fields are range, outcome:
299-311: 5.5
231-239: 4.13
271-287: 4.56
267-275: 5.41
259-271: 5.7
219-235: 4.89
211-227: 5.5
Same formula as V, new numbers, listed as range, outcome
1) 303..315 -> 6.05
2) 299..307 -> 5.52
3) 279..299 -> 4.43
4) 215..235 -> 5.67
